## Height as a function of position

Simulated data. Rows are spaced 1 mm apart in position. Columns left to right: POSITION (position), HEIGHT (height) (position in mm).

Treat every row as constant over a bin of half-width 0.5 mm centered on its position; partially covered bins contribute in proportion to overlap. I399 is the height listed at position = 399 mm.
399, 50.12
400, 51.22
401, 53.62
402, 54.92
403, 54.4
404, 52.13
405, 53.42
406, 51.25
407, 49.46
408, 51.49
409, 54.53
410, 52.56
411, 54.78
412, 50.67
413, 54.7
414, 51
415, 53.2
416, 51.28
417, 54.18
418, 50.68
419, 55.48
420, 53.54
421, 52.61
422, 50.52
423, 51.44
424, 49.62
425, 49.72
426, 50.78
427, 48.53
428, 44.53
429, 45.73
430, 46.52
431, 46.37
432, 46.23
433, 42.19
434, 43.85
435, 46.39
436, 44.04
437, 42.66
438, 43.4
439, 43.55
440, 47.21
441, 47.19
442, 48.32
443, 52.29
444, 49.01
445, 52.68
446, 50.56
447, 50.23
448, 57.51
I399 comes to 50.12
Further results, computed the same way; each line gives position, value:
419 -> 55.48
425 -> 49.72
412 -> 50.67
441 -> 47.19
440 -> 47.21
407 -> 49.46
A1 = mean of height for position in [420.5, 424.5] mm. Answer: 51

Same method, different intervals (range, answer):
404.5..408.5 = 51.4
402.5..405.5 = 53.3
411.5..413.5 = 52.7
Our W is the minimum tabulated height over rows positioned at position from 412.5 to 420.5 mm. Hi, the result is 50.68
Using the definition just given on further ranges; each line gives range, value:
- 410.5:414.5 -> 50.67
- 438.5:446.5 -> 43.55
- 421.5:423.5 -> 50.52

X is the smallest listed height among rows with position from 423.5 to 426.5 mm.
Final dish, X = 49.62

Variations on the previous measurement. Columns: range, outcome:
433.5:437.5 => 42.66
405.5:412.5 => 49.46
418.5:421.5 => 52.61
